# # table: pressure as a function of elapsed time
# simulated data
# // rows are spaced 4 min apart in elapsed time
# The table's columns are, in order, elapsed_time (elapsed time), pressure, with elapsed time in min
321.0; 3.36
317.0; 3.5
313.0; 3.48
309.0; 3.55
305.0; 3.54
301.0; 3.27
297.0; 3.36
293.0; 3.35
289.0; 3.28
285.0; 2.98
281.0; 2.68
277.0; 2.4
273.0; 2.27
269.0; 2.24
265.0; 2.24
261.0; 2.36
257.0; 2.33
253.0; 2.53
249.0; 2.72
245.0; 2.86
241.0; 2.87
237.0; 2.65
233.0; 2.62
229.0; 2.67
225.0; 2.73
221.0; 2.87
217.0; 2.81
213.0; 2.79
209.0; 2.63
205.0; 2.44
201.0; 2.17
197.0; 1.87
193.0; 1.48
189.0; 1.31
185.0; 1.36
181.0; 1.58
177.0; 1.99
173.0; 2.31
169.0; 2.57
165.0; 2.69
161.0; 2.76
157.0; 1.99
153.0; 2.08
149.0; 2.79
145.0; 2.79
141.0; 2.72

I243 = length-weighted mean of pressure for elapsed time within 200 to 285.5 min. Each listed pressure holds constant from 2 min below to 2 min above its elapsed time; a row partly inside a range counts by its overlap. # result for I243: 2.58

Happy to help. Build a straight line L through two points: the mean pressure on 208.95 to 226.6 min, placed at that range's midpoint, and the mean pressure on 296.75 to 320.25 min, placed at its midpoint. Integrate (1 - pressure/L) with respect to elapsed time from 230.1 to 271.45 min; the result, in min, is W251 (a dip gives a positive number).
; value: 6.5 min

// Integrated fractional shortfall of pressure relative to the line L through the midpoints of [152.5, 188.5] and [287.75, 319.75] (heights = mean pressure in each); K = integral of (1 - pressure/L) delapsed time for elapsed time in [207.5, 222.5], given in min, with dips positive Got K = -1.3 min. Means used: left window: 2.12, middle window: 2.78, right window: 3.42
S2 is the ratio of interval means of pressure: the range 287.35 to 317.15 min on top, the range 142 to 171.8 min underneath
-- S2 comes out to 1.35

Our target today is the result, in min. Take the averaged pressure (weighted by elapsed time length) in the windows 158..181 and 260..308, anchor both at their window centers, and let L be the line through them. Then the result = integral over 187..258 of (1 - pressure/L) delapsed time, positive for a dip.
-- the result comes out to 3.7 min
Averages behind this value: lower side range 2.37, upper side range 2.86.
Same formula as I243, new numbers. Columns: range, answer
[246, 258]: 2.57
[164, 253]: 2.36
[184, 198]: 1.49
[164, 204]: 1.93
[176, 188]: 1.59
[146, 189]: 2.18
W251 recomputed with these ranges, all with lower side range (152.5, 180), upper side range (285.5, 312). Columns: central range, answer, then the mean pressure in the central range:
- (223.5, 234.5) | 0.6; 2.67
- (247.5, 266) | 3.6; 2.44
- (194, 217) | 2.3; 2.38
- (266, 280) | 3.7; 2.33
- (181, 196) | 6.4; 1.44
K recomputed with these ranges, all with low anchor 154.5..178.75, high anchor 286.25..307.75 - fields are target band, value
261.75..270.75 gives 2.5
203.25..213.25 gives 0.4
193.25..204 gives 2.7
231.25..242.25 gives 0.8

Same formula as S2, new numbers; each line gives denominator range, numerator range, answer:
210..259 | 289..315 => 1.26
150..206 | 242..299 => 1.31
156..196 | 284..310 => 1.67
